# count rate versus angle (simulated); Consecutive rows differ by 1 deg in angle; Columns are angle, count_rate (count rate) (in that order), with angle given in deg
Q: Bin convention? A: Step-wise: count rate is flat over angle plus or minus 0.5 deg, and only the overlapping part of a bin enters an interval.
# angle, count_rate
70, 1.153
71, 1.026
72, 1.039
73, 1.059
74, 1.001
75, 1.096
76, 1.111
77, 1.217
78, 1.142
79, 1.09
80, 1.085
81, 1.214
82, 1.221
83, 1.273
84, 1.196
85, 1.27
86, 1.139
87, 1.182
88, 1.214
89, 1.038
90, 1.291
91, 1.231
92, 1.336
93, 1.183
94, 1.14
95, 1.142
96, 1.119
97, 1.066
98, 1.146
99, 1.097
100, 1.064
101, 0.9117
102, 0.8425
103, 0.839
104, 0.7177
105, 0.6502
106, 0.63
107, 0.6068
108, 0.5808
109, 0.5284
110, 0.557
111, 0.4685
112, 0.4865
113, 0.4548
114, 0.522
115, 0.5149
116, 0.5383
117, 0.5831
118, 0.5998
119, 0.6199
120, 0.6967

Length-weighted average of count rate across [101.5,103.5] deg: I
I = 0.841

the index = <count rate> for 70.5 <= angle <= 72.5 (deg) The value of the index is 1.03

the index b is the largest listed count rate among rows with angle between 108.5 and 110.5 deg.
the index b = 0.557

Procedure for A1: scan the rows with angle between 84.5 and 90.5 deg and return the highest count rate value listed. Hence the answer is 1.291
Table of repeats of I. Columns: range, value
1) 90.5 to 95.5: 1.21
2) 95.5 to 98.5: 1.11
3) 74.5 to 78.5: 1.14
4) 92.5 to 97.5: 1.13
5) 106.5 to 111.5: 0.548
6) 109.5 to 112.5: 0.504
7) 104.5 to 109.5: 0.599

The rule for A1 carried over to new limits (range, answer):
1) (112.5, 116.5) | 0.5383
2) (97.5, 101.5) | 1.146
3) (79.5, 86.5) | 1.273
